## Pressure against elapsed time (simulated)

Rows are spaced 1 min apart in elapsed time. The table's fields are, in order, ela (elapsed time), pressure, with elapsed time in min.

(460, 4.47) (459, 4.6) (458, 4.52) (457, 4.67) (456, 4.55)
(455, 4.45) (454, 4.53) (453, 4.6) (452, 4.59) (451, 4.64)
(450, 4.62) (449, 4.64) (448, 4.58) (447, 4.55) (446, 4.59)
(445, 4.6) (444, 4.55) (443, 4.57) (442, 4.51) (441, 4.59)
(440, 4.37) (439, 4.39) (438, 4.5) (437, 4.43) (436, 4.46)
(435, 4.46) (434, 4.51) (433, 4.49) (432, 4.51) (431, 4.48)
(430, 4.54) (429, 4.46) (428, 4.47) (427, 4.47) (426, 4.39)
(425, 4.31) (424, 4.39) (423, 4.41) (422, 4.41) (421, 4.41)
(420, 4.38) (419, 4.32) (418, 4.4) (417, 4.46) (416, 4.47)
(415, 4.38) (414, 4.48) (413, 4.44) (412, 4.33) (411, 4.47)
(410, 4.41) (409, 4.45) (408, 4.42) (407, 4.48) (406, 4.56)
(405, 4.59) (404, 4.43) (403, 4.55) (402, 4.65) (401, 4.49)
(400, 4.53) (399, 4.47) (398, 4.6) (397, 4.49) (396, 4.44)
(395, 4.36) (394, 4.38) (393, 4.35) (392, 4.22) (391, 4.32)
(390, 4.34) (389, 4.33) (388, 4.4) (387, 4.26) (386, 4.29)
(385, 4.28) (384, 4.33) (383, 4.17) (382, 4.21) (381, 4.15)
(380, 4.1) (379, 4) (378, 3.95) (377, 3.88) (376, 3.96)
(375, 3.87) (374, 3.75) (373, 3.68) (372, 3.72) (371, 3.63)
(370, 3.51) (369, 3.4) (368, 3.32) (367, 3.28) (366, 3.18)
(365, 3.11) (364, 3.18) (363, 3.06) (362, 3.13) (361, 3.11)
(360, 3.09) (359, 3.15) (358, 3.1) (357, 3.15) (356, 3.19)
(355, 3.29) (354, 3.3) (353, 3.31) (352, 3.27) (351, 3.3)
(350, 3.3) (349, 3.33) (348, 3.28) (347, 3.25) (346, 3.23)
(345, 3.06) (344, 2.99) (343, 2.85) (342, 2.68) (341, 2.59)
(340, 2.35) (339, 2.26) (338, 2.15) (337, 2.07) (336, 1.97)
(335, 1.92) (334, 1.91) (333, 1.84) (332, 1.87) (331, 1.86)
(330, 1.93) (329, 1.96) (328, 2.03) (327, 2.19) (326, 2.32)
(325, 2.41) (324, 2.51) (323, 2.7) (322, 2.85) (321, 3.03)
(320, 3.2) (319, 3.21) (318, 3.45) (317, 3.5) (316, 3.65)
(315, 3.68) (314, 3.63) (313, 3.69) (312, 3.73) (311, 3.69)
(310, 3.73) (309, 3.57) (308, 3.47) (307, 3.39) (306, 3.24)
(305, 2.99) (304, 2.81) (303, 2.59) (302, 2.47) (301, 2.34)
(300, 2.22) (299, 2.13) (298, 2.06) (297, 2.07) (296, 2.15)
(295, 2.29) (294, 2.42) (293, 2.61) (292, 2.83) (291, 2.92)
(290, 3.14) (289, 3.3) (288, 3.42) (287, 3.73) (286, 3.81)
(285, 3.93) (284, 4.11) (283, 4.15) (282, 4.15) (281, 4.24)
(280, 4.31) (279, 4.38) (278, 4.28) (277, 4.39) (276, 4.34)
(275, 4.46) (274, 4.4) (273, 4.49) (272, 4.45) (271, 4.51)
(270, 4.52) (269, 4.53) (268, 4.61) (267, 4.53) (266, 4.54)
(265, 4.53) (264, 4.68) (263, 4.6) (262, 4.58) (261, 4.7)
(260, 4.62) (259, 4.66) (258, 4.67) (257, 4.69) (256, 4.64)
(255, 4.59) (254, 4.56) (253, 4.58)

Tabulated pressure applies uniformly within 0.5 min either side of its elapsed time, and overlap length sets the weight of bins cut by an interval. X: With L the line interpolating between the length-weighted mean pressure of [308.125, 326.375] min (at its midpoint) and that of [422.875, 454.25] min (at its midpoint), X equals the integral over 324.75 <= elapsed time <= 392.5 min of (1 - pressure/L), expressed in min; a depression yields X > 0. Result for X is 9.40 min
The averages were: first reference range 3.26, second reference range 4.51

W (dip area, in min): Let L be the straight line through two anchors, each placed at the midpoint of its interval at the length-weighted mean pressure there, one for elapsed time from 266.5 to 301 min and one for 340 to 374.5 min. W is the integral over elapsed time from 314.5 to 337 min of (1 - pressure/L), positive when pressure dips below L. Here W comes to 5.7 min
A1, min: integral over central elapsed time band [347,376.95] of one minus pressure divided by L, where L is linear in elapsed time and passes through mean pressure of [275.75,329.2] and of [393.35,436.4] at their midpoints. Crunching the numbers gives 3.9 min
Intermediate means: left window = 3.18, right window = 4.46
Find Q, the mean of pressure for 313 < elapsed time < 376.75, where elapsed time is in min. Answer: 2.96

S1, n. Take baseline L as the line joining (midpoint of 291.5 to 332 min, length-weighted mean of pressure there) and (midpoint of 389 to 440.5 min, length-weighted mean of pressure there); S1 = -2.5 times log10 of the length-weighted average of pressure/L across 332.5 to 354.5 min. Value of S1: 0.211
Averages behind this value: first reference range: 2.8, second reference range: 4.44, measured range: 2.74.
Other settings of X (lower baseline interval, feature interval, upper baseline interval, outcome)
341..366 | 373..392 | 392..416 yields -1.1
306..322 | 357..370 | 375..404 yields 2.7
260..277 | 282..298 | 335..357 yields 3.8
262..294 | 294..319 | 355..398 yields 6.1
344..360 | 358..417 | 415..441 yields -4.0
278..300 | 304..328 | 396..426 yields 2.2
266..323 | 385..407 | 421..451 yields -1.1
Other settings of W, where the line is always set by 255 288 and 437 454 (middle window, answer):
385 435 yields 1.0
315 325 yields 3.0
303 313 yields 2.4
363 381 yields 3.5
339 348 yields 3.2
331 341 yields 5.4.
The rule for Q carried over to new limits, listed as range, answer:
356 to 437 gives 4.13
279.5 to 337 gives 2.93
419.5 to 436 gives 4.44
